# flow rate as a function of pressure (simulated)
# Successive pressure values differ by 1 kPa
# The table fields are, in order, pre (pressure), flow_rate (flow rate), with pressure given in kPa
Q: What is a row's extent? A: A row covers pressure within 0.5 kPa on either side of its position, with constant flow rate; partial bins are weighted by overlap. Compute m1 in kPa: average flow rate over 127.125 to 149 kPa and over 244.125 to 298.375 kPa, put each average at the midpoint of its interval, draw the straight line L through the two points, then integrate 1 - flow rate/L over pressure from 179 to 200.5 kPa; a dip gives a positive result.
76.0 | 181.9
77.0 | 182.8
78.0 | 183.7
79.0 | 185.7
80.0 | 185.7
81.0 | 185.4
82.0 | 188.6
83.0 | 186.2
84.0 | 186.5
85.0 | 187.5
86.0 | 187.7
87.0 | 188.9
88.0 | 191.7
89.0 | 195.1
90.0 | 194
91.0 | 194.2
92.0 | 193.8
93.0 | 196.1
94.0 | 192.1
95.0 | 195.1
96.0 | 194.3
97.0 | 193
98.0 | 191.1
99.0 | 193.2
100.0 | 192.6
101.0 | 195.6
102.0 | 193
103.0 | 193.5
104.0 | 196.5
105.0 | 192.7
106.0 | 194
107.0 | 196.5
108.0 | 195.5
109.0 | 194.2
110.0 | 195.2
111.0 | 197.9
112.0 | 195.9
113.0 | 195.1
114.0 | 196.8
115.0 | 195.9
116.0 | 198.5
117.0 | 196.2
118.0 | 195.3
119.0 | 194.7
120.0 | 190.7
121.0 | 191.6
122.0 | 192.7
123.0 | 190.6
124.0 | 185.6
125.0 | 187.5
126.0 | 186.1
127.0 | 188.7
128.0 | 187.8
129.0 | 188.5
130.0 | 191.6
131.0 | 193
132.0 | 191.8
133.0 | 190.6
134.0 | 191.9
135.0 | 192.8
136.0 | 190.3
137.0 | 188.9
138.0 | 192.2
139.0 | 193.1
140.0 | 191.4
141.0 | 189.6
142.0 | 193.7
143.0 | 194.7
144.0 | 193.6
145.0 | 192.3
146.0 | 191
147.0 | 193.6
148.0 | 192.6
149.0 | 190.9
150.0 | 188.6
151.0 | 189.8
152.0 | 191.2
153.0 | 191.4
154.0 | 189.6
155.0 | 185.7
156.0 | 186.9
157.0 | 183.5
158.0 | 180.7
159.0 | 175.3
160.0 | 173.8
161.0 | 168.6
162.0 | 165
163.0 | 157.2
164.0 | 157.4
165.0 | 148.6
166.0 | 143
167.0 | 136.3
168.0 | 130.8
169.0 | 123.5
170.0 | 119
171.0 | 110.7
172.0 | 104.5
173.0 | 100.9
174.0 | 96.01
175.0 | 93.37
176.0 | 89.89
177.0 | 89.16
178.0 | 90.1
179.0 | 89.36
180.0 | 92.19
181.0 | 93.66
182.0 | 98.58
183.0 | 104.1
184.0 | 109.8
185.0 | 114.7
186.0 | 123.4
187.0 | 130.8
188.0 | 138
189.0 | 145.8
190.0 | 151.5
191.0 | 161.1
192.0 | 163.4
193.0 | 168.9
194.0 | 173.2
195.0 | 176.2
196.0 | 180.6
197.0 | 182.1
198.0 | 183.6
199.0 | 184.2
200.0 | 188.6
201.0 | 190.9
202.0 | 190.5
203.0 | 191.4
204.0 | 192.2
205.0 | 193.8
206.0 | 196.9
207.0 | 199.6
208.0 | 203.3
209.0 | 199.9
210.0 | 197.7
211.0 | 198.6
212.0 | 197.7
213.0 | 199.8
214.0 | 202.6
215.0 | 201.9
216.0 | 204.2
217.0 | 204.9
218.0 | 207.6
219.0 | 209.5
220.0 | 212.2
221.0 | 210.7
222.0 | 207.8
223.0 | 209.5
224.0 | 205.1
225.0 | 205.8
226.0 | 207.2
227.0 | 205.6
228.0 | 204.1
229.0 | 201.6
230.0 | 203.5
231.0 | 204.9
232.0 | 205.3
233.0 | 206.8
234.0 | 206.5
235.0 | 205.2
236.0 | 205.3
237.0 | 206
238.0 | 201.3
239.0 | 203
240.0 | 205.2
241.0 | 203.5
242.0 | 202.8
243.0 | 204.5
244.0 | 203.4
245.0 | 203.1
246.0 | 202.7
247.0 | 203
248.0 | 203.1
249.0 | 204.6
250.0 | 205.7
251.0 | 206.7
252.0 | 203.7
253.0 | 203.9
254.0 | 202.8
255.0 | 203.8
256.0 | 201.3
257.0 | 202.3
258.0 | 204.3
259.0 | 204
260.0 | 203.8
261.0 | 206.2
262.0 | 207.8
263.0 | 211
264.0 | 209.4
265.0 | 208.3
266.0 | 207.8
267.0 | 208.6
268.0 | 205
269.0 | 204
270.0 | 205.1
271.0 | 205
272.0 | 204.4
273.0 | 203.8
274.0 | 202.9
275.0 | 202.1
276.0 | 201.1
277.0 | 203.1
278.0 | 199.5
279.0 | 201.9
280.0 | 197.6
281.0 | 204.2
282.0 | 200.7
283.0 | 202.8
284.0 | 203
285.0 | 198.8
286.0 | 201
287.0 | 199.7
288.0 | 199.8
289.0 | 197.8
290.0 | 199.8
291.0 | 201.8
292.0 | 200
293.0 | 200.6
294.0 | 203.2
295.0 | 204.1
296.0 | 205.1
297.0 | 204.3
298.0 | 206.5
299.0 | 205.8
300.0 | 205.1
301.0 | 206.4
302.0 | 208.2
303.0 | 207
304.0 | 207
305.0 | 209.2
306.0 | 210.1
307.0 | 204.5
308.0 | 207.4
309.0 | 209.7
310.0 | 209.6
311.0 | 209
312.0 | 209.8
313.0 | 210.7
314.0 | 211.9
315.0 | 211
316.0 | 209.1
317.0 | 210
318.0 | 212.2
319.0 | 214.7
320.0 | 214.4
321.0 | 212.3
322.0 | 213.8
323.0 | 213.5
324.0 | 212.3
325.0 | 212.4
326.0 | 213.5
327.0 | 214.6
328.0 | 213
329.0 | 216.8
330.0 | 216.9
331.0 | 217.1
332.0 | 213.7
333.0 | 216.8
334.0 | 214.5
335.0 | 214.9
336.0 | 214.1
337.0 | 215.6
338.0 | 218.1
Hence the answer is 5.7 kPa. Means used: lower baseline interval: 192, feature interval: 145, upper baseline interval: 203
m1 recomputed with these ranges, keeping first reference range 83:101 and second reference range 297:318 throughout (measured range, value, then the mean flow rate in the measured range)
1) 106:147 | 0.5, 193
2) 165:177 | 5.1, 114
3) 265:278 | 0.1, 204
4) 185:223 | 3.0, 185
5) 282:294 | 0.4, 201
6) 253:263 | 0.0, 204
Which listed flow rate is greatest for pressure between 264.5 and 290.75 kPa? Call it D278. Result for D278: 208.6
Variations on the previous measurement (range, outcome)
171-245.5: 212.2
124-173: 194.7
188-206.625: 196.9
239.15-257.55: 206.7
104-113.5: 197.9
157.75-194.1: 180.7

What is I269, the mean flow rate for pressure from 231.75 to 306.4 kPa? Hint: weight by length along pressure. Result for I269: 204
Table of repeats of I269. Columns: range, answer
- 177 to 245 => 181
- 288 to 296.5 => 201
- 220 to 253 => 205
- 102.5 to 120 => 195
